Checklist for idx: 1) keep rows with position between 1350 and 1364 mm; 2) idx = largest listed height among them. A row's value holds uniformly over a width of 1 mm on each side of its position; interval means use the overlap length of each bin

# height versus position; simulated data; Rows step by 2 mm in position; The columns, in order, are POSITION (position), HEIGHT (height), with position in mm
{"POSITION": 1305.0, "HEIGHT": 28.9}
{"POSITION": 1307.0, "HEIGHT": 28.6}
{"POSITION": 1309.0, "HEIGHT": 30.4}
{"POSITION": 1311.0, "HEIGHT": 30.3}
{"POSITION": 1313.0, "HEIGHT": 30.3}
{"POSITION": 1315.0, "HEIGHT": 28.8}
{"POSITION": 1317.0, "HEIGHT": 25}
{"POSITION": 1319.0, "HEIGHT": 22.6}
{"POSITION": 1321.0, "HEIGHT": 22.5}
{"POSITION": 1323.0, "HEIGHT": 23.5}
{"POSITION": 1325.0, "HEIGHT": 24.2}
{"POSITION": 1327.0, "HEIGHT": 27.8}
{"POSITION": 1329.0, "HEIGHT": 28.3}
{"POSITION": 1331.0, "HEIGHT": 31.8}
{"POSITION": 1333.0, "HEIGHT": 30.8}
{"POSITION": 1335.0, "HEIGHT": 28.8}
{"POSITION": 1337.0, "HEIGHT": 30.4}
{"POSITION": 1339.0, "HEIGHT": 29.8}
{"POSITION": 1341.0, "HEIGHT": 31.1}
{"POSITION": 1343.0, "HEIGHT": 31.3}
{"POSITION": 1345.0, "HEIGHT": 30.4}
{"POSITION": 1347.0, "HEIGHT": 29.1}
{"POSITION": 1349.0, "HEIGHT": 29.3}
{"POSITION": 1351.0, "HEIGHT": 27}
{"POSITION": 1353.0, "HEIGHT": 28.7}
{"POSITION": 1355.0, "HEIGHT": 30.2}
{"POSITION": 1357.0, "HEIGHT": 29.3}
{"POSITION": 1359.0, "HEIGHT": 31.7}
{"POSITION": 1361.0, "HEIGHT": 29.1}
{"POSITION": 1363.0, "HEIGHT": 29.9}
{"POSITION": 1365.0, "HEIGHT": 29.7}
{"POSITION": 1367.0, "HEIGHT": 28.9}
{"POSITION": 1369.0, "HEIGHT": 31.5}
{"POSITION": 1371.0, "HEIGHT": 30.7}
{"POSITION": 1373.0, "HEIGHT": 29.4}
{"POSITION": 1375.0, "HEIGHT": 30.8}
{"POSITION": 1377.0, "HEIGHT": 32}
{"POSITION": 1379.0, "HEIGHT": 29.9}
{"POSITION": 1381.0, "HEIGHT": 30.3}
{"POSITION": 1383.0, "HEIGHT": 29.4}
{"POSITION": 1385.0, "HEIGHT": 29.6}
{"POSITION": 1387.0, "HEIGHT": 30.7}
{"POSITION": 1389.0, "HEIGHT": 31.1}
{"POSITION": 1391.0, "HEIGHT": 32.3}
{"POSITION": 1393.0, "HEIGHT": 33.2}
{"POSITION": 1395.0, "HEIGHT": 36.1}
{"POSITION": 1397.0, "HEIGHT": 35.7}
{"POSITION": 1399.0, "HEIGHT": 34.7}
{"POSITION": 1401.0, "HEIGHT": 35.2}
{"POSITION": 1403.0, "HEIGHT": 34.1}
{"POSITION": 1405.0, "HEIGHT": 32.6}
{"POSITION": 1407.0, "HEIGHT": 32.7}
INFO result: 31.7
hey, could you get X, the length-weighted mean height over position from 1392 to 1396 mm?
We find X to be 34.7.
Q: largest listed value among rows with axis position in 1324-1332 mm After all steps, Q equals 31.8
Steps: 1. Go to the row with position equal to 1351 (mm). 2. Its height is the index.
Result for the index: 27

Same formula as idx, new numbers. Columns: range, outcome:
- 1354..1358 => 30.2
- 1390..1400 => 36.1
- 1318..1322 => 22.6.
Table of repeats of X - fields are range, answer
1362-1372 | 30.1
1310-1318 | 28.6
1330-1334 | 31.3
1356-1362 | 30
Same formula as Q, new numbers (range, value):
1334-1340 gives 30.4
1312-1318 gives 30.3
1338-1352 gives 31.3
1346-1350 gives 29.3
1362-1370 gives 31.5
